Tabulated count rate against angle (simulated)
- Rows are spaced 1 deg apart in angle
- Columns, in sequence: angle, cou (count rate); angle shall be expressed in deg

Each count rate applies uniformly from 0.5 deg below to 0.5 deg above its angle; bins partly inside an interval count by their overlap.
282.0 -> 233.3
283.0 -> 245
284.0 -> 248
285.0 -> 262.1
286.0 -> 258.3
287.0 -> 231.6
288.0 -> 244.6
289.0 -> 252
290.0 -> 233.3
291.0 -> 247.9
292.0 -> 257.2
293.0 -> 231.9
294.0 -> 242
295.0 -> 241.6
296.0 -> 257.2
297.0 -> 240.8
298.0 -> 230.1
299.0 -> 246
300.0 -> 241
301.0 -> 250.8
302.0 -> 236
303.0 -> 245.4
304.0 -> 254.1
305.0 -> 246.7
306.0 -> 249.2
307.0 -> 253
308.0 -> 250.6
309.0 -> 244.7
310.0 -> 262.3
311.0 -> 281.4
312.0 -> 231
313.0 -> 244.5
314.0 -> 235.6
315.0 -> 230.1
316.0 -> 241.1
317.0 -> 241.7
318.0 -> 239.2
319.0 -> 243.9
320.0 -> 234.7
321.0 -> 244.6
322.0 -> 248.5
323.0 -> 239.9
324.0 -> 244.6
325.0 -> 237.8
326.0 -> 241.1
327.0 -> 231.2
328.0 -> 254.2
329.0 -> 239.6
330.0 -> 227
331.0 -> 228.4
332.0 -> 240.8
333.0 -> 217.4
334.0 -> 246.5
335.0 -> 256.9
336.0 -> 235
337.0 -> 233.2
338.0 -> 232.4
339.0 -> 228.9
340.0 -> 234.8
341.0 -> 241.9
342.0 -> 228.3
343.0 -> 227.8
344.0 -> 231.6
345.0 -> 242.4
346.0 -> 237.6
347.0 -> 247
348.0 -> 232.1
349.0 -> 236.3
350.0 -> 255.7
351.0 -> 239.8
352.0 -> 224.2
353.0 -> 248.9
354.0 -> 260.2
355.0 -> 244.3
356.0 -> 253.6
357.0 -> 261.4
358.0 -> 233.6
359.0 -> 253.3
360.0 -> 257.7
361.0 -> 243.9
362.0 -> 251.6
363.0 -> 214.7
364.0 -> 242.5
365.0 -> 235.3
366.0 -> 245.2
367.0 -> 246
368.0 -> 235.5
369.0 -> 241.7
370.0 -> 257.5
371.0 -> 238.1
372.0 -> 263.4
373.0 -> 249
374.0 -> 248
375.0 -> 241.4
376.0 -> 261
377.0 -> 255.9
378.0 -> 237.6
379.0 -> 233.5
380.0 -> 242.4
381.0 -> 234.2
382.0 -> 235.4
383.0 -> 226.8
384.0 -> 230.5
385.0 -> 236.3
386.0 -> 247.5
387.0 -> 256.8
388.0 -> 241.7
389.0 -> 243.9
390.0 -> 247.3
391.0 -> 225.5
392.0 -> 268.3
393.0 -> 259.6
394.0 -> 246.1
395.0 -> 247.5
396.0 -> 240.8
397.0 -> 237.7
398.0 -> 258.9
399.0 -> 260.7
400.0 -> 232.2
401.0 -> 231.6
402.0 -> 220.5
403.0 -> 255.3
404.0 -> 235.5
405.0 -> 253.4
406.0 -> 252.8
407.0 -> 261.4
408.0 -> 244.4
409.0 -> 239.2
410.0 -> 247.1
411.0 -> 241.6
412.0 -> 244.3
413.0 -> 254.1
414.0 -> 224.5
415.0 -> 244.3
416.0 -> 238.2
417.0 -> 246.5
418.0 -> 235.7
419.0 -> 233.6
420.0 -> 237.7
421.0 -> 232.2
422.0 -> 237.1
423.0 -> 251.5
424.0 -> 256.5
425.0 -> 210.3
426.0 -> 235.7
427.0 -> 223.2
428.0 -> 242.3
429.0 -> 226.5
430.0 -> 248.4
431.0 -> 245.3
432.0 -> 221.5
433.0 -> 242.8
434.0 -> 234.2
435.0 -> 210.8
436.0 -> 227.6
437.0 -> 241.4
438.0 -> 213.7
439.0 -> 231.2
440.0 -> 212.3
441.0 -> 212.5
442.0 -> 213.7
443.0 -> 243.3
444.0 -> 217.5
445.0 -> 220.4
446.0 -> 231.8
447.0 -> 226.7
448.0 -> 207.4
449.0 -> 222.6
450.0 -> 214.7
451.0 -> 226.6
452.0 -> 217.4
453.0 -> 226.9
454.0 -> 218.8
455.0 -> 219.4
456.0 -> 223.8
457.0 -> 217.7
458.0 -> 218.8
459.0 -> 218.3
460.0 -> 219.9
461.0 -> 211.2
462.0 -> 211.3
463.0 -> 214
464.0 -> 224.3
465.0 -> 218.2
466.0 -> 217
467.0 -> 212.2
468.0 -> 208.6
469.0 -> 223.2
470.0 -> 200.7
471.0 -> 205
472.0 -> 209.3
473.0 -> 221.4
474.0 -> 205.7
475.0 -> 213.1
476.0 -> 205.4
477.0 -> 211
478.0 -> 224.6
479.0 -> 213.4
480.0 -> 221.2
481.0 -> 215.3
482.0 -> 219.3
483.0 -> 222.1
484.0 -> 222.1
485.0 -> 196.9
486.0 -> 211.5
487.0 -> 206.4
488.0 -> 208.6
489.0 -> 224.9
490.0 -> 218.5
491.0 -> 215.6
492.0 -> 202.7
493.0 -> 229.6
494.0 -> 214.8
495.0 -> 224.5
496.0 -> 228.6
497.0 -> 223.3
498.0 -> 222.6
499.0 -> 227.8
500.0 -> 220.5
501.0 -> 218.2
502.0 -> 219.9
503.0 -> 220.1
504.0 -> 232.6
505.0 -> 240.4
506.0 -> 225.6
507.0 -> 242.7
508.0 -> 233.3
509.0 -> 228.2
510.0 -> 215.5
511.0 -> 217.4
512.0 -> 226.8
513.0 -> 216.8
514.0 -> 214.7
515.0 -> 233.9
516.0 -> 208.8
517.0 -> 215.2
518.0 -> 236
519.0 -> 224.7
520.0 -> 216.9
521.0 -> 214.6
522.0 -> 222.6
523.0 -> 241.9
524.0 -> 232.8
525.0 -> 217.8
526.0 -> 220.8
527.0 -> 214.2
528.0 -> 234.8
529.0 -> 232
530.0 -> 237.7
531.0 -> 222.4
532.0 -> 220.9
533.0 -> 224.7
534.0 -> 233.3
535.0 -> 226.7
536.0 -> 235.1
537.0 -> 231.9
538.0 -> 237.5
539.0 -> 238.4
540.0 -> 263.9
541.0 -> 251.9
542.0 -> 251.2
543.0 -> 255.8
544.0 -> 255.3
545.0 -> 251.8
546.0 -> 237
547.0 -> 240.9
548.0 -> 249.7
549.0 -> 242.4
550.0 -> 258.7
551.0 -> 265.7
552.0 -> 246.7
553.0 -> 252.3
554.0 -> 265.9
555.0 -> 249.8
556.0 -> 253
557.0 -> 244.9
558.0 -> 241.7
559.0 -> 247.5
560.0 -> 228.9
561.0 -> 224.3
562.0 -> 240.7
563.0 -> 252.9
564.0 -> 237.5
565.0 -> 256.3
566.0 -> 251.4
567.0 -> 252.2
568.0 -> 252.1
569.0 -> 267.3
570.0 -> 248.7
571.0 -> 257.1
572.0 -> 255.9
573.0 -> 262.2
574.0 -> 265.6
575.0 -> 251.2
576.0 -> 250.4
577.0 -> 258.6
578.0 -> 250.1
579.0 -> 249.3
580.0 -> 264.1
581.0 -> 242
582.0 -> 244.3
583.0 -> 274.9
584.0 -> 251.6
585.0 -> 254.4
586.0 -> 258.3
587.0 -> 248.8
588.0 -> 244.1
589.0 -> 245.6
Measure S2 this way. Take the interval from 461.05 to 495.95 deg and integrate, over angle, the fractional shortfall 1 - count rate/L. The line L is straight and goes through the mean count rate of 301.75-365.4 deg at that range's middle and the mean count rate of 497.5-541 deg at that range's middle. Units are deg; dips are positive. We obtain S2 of 2.40 deg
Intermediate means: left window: 242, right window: 227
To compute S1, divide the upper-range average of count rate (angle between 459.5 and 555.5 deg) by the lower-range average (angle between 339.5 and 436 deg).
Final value 0.9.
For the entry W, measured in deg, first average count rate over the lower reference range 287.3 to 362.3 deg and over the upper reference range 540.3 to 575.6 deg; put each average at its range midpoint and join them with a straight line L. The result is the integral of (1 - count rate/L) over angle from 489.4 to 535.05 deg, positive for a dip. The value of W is 4.5 deg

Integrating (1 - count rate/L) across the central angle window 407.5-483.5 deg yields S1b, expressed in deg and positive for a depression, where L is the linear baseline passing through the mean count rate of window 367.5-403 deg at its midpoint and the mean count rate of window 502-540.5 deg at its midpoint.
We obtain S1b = 3.7 deg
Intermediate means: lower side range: 244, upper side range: 228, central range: 225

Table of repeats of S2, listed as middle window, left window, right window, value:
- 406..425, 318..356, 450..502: -1.3 deg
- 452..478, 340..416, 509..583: 2.9 deg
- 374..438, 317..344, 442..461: -3.8 deg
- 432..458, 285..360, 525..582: 2.3 deg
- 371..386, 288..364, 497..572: -0.1 deg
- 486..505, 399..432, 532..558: 1.8 deg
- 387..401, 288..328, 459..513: -0.9 deg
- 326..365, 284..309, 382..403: 0.7 deg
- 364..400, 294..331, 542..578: 0.1 deg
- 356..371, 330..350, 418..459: -0.7 deg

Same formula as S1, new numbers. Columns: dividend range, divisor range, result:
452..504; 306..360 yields 0.90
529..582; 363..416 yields 1.01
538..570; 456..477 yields 1.16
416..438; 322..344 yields 0.99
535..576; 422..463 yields 1.11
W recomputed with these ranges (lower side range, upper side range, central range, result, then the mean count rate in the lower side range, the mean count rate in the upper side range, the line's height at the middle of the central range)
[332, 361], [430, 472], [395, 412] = -1.1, 241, 221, 230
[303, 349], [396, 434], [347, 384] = -0.5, 241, 241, 241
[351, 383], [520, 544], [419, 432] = 0.2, 245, 233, 241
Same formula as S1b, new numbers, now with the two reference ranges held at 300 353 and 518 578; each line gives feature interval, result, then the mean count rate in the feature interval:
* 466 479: 1.6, 212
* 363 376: -0.2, 245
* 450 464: 1.3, 219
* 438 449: 0.9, 221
